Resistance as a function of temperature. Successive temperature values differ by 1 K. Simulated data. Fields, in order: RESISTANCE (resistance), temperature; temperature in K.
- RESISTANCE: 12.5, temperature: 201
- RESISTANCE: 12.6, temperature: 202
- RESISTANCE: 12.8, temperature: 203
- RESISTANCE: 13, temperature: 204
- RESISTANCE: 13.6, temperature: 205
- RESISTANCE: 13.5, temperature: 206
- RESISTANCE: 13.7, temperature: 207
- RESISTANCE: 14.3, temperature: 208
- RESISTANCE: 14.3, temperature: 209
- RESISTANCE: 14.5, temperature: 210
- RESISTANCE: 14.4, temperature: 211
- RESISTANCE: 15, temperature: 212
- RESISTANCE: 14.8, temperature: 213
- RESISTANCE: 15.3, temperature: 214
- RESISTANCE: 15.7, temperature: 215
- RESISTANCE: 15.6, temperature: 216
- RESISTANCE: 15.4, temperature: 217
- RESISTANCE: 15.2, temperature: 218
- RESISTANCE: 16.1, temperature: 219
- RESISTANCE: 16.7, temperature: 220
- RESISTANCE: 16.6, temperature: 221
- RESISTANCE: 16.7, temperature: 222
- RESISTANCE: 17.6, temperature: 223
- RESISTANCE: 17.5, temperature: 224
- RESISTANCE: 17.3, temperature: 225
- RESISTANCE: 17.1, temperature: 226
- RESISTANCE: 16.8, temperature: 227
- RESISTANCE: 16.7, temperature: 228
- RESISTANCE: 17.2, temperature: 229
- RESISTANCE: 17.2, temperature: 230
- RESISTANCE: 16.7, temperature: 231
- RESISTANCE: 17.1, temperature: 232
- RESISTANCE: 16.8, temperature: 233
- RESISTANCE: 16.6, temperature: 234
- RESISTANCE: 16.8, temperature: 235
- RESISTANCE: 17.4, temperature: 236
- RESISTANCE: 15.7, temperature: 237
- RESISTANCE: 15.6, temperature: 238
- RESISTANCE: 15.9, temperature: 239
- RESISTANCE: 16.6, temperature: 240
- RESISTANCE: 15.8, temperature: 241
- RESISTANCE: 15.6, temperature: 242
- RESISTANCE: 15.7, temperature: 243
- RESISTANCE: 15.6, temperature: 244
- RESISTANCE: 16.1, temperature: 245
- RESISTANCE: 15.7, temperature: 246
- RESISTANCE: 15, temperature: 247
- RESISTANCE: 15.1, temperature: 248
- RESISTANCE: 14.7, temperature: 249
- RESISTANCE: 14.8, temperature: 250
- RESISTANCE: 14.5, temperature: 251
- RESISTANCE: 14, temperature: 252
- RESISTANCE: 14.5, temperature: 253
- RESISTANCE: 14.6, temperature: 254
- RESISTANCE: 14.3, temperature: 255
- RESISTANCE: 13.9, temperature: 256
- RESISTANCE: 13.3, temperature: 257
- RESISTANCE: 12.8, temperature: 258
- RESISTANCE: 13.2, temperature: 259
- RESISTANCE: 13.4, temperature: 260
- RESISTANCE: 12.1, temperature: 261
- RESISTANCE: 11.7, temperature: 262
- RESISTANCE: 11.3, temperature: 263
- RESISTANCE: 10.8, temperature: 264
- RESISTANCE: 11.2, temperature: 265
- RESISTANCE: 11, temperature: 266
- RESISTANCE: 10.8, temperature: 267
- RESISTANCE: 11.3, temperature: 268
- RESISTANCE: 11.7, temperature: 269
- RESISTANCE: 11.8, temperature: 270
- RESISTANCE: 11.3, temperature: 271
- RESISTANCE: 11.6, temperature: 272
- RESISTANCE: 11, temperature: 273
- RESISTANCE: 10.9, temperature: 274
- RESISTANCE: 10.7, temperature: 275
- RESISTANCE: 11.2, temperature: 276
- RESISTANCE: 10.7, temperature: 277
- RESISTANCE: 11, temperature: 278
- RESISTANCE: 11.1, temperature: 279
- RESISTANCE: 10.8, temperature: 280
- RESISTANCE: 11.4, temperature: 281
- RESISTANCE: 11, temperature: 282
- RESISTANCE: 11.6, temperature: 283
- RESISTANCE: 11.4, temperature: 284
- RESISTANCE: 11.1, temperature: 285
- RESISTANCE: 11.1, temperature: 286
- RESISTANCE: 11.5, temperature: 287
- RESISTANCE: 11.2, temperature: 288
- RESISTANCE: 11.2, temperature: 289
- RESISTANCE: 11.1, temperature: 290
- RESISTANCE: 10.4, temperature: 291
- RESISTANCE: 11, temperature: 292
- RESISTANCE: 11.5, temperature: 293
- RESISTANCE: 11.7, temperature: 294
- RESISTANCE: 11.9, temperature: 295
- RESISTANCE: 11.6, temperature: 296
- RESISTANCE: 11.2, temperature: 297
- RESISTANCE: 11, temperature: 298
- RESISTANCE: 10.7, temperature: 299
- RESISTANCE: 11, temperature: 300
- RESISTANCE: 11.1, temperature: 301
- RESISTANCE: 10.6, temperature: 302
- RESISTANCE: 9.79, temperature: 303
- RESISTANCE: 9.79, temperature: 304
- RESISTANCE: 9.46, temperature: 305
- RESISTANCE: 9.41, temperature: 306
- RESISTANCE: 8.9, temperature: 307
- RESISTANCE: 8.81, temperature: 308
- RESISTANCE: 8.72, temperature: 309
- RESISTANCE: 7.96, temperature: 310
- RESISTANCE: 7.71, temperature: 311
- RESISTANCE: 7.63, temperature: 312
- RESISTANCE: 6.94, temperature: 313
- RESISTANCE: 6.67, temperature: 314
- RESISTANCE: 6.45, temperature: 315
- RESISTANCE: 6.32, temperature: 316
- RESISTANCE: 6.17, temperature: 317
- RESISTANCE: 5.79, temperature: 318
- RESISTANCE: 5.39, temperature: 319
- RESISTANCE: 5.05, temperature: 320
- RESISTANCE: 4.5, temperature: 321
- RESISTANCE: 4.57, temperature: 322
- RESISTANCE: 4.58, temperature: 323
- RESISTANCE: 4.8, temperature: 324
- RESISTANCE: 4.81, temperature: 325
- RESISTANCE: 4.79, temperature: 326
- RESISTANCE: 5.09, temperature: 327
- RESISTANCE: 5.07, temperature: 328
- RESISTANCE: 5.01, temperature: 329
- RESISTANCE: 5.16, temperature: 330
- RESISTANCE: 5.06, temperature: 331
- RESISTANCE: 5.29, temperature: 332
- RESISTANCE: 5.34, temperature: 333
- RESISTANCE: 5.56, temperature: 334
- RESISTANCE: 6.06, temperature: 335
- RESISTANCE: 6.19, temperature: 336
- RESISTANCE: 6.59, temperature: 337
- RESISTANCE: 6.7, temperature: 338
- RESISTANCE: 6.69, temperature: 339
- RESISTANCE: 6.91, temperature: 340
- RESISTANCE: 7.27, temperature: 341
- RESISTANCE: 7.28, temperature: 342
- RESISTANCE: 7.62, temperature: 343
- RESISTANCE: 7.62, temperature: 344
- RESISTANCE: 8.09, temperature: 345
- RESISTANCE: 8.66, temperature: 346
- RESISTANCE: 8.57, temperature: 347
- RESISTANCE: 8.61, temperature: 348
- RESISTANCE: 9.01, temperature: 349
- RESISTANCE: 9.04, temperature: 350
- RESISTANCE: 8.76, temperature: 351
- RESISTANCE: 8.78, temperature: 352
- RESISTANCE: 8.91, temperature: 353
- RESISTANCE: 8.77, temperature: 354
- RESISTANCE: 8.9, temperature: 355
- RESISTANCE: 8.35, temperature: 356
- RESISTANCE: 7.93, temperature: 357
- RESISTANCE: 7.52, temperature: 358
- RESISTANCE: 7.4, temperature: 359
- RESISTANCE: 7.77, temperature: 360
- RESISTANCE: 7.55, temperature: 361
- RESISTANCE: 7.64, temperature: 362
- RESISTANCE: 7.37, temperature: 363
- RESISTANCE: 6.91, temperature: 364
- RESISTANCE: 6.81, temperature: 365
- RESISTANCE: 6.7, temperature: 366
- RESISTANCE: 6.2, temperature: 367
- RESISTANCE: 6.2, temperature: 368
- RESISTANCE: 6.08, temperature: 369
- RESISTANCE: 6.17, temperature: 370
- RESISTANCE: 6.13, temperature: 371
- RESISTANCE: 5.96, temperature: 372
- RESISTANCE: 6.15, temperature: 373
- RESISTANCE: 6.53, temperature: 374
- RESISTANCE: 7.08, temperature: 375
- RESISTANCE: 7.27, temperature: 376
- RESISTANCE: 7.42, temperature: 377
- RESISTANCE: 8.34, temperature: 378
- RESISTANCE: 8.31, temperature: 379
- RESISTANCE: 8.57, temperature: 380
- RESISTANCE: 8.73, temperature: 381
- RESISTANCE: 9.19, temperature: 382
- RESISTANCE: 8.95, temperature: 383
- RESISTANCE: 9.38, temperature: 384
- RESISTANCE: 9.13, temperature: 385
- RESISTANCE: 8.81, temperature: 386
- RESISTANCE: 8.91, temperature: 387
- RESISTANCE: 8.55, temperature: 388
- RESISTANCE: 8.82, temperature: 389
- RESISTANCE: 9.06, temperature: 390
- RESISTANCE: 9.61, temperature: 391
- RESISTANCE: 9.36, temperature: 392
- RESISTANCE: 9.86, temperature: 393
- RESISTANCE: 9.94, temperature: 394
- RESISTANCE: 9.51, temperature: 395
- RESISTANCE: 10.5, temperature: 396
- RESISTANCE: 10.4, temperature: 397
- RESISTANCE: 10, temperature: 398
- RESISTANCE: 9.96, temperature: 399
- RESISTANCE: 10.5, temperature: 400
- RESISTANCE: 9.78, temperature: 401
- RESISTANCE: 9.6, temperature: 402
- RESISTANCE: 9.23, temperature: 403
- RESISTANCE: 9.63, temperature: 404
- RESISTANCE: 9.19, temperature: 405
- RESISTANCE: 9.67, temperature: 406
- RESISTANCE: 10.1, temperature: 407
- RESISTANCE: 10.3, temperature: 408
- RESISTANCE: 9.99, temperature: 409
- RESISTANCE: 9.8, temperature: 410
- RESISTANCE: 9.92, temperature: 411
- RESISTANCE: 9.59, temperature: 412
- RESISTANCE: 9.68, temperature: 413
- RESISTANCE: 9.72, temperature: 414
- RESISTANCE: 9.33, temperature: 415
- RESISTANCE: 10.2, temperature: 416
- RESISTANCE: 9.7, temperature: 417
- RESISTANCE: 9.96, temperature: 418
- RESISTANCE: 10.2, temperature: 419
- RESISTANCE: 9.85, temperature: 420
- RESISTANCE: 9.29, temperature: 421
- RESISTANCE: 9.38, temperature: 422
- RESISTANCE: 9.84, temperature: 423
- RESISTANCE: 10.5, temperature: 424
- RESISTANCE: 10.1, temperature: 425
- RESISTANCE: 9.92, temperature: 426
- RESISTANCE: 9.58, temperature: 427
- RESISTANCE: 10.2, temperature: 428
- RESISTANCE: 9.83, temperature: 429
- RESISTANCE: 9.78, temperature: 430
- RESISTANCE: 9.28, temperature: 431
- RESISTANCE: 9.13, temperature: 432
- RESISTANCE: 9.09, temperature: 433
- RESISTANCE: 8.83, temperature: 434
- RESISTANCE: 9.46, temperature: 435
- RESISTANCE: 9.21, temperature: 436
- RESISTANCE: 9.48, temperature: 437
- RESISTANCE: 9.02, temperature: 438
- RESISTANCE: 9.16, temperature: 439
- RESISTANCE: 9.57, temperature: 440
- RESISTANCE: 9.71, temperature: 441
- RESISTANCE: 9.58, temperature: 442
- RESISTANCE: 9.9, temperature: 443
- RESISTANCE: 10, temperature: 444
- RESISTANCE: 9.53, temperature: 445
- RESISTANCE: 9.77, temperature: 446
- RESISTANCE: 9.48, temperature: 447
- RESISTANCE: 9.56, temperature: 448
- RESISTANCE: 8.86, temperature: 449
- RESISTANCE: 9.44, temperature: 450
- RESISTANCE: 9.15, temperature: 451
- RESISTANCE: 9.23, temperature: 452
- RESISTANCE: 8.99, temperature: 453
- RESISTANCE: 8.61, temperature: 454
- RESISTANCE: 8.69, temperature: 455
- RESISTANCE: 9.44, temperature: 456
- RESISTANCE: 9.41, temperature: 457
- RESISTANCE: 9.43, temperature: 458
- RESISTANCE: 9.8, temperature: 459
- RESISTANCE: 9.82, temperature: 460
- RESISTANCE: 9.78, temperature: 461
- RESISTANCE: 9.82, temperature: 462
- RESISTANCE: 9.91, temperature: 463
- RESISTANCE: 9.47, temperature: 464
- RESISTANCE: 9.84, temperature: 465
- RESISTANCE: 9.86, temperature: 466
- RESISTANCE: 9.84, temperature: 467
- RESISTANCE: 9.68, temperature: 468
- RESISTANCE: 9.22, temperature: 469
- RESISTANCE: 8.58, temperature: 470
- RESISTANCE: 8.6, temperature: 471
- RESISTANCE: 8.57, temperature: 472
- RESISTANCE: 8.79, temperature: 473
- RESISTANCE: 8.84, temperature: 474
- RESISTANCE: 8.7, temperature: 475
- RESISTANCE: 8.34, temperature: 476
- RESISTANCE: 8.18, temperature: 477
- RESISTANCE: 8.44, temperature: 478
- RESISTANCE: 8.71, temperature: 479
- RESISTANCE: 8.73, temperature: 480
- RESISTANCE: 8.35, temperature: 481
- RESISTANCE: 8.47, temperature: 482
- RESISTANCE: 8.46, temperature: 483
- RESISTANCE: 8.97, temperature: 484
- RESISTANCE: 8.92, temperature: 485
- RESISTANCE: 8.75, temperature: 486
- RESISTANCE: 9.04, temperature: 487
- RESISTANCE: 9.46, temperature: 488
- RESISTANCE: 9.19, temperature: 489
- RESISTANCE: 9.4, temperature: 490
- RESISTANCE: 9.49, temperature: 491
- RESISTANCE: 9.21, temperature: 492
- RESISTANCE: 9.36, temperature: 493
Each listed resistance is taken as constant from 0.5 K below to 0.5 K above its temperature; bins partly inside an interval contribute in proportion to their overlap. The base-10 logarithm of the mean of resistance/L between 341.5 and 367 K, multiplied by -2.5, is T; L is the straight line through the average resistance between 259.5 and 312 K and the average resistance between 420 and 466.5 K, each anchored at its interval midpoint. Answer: 0.27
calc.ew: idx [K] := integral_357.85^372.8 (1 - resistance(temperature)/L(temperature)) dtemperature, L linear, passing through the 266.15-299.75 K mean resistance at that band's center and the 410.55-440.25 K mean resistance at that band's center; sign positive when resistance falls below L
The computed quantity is 5.1 K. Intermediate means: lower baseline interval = 11.2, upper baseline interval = 9.63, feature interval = 6.8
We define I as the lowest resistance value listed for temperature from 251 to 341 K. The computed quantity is 4.5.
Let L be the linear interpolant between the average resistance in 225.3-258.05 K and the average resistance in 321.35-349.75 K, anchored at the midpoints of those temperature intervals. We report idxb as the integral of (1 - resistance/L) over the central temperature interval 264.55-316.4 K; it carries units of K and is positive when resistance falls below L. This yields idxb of 2.0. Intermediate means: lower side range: 15.7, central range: 10.4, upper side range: 6.34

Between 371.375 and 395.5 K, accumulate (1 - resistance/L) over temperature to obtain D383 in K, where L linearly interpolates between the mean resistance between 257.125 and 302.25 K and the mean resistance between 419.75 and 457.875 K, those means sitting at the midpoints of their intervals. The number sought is 3.9 K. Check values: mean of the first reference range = 11.3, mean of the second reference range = 9.47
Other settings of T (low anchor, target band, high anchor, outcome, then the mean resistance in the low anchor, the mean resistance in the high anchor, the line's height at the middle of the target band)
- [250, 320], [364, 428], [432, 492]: 0.094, 10.7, 9.2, 9.77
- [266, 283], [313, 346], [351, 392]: 0.478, 11.2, 7.85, 9.28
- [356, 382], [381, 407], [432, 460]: -0.199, 7.21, 9.35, 7.91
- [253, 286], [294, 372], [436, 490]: 0.416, 11.8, 9.19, 10.9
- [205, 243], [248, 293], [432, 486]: 0.218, 16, 9.19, 14.6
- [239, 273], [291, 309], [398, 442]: 0.188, 13.5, 9.68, 12.5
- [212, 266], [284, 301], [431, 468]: 0.224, 15.2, 9.44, 13.8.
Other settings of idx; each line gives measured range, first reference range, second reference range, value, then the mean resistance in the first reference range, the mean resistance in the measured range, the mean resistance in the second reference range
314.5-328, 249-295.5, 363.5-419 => 6.83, 11.9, 5.25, 8.77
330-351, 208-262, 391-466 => 8.84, 15.5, 7.1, 9.64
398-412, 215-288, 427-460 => 0.69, 14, 9.82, 9.4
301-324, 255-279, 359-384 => 5.85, 11.7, 7.35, 7.3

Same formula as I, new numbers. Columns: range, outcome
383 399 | 8.55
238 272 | 10.8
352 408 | 5.96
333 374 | 5.34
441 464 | 8.61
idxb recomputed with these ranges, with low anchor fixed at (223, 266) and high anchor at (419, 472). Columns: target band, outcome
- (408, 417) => 0.5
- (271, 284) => 2.8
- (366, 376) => 4.5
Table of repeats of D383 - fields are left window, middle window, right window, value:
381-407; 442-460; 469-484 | -1.05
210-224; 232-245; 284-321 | -1.87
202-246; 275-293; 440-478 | 3.82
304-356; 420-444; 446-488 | -2.87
